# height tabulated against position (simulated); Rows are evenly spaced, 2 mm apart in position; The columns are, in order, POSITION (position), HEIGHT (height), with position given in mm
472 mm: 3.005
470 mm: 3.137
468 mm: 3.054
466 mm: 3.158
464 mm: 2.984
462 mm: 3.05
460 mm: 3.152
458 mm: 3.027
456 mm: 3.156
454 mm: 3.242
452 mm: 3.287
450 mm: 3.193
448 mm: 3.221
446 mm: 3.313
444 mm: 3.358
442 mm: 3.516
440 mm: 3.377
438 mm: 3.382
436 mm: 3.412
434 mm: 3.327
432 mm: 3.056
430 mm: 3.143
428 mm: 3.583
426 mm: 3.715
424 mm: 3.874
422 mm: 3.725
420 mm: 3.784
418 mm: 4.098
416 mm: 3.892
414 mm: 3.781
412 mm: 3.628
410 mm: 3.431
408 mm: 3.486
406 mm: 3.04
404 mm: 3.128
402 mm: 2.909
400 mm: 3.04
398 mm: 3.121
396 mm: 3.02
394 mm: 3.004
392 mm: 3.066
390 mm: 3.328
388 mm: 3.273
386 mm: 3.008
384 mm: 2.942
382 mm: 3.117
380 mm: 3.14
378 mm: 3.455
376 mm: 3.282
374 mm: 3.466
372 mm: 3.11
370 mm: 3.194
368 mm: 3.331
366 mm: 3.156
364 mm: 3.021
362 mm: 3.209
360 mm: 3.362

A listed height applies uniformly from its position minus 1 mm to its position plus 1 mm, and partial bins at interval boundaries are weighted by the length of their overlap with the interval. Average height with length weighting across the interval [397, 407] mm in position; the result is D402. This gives 3.05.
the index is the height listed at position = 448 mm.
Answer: 3.221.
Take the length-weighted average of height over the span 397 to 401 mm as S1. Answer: 3.08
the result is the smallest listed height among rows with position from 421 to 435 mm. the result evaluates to 3.056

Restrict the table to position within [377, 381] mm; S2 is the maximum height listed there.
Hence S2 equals 3.455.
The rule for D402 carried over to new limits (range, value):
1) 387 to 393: 3.22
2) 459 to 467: 3.09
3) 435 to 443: 3.42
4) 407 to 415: 3.58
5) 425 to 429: 3.65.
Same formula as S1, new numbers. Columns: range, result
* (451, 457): 3.23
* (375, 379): 3.37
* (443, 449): 3.3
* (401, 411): 3.2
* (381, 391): 3.13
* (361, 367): 3.13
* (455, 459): 3.09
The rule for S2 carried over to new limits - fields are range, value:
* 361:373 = 3.331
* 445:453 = 3.313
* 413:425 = 4.098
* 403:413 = 3.628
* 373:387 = 3.466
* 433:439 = 3.412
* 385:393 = 3.328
